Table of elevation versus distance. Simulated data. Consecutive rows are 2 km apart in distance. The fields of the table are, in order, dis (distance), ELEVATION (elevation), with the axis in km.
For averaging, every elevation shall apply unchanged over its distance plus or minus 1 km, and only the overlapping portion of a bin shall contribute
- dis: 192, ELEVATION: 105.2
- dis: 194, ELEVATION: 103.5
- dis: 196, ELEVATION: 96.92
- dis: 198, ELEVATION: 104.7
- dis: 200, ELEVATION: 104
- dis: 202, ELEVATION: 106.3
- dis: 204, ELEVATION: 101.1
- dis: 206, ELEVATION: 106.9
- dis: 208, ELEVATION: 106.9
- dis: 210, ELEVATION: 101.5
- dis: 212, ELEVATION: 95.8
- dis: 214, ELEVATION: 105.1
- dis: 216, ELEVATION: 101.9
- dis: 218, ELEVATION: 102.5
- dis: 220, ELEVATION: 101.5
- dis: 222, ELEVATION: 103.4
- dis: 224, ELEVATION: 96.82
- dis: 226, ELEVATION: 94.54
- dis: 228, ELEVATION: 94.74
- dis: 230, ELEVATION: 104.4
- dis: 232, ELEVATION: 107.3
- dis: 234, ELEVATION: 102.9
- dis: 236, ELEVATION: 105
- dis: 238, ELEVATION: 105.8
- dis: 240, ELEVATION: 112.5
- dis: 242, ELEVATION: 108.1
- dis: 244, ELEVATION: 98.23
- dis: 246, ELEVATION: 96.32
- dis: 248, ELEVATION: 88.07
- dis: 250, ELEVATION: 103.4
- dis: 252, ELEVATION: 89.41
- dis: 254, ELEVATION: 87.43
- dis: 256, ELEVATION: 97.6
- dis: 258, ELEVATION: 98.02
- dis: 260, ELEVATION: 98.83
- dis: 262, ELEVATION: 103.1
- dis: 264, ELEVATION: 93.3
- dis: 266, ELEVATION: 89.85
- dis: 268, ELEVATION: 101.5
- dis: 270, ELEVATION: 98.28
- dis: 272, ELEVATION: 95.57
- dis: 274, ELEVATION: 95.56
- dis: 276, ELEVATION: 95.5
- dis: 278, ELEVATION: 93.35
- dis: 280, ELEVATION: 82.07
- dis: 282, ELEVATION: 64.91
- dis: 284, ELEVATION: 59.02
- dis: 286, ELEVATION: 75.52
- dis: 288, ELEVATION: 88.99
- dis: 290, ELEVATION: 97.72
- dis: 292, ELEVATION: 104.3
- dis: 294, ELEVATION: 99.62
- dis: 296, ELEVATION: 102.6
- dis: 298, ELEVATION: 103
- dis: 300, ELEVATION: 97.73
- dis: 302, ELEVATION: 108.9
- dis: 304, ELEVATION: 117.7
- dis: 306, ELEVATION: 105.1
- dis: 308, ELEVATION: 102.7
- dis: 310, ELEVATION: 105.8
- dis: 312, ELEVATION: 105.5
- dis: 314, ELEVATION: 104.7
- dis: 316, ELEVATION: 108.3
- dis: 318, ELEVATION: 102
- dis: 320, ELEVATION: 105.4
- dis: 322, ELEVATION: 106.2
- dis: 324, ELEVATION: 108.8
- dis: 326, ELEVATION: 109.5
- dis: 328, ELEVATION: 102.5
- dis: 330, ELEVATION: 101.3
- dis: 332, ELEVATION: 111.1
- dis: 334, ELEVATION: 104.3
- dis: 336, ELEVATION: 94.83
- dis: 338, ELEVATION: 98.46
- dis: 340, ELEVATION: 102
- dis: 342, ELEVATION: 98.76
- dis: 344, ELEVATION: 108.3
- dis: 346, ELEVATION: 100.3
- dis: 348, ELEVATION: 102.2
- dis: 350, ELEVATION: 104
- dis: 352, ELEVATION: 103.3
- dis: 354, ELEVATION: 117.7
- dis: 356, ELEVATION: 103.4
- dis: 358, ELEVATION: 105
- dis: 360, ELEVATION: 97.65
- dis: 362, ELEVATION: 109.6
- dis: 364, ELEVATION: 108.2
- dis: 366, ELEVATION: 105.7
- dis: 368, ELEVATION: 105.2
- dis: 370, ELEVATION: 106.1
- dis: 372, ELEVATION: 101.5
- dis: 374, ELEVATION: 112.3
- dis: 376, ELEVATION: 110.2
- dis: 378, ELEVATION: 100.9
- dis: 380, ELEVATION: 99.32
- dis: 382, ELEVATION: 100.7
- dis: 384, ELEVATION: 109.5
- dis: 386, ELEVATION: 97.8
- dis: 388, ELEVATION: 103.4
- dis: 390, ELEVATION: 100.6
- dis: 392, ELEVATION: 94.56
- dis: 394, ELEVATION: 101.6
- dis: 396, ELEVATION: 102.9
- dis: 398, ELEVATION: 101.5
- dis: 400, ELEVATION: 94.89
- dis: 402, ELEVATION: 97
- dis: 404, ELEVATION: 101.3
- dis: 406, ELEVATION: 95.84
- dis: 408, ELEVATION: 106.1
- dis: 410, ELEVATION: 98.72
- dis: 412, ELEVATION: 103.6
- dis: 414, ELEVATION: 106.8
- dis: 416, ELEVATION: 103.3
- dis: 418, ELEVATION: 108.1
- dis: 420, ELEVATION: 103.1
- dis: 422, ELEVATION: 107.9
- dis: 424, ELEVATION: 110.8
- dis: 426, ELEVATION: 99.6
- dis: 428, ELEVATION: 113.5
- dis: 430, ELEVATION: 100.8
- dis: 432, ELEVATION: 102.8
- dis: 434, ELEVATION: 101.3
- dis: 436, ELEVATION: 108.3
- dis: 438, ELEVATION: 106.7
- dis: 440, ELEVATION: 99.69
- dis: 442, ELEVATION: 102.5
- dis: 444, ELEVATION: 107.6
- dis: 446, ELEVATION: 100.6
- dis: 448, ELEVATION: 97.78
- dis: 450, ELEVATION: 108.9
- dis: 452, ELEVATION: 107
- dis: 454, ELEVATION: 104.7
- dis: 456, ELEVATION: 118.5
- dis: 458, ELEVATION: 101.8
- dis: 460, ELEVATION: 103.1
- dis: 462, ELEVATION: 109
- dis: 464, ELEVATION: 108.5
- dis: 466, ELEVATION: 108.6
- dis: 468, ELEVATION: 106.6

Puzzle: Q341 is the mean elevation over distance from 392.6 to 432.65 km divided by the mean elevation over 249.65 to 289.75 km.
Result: 1.14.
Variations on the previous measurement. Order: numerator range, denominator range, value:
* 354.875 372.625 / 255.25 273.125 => 1.08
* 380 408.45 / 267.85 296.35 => 1.12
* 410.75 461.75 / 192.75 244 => 1.02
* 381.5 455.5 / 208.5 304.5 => 1.06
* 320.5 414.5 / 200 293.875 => 1.06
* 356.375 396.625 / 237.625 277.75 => 1.06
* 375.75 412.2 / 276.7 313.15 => 1.06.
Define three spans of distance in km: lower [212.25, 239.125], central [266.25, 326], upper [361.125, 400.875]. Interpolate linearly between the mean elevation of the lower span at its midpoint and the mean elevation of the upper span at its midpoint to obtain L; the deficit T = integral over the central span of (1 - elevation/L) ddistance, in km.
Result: 2.7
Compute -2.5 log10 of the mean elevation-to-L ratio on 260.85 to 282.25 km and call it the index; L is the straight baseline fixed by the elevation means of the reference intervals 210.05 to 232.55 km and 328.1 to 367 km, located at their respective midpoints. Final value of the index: 0.10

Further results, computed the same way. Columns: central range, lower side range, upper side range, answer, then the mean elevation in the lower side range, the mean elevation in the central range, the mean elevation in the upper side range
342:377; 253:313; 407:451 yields -0.06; 95.6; 106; 104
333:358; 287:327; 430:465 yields 0.01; 104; 103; 105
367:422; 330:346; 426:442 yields 0.01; 102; 103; 104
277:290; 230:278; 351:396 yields 0.26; 98.8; 78.9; 104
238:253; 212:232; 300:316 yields 0.03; 101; 99.9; 107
